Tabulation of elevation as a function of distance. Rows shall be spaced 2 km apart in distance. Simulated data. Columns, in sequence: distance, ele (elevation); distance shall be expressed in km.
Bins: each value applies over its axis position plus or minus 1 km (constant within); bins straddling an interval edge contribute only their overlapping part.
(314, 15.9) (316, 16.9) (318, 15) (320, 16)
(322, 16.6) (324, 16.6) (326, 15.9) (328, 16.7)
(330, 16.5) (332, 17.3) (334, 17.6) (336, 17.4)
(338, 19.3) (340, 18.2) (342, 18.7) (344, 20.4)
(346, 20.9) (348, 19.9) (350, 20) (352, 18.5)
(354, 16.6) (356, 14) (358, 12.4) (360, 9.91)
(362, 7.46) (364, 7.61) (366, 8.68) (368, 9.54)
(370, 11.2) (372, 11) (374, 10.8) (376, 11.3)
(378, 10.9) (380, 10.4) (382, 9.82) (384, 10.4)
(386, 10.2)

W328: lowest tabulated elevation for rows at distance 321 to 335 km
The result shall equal 15.9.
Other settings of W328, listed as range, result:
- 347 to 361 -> 9.91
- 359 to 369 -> 7.46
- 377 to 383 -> 9.82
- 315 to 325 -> 15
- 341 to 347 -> 18.7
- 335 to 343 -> 17.4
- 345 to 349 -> 19.9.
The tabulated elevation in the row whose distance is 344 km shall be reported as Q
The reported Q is 20.4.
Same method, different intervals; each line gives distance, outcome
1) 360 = 9.91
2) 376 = 11.3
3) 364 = 7.61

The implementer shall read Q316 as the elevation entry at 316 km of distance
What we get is 16.9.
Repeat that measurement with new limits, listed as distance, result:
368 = 9.54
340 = 18.2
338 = 19.3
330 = 16.5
